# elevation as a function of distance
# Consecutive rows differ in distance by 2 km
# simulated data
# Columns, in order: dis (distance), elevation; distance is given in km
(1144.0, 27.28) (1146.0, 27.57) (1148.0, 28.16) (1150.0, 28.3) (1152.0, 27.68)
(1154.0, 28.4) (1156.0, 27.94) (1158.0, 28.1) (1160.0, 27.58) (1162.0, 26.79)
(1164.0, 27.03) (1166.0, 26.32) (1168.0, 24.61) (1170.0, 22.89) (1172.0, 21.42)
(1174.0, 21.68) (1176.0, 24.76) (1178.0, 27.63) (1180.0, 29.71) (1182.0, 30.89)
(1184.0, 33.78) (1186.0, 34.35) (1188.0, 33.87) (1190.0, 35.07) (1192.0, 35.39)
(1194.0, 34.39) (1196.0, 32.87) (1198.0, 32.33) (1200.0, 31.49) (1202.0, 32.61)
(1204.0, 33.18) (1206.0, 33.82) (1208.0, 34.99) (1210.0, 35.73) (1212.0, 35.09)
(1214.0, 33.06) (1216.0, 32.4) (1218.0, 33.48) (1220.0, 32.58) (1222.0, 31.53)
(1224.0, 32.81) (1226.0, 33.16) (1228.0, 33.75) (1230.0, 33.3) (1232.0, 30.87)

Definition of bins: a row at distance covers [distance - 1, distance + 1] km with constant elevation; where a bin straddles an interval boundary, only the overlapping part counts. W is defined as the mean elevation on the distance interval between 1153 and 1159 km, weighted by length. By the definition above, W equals 28.1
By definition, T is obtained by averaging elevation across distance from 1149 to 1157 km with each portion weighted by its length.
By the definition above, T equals 28.1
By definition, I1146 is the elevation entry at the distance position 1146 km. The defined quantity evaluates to 27.57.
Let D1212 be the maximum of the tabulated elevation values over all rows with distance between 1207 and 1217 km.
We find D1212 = 35.73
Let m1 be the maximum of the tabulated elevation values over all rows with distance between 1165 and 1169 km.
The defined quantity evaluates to 26.32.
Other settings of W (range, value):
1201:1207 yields 33.2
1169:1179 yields 23.7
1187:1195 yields 34.7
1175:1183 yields 28.2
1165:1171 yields 24.6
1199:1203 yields 32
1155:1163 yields 27.6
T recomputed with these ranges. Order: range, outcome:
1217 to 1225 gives 32.6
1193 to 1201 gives 32.8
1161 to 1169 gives 26.2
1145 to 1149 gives 27.9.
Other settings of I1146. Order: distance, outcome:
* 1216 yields 32.4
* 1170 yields 22.89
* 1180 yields 29.71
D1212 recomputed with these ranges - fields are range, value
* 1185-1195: 35.39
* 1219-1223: 32.58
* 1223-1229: 33.75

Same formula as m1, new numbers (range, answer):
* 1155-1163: 28.1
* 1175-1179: 27.63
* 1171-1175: 21.68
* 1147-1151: 28.3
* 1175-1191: 35.07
